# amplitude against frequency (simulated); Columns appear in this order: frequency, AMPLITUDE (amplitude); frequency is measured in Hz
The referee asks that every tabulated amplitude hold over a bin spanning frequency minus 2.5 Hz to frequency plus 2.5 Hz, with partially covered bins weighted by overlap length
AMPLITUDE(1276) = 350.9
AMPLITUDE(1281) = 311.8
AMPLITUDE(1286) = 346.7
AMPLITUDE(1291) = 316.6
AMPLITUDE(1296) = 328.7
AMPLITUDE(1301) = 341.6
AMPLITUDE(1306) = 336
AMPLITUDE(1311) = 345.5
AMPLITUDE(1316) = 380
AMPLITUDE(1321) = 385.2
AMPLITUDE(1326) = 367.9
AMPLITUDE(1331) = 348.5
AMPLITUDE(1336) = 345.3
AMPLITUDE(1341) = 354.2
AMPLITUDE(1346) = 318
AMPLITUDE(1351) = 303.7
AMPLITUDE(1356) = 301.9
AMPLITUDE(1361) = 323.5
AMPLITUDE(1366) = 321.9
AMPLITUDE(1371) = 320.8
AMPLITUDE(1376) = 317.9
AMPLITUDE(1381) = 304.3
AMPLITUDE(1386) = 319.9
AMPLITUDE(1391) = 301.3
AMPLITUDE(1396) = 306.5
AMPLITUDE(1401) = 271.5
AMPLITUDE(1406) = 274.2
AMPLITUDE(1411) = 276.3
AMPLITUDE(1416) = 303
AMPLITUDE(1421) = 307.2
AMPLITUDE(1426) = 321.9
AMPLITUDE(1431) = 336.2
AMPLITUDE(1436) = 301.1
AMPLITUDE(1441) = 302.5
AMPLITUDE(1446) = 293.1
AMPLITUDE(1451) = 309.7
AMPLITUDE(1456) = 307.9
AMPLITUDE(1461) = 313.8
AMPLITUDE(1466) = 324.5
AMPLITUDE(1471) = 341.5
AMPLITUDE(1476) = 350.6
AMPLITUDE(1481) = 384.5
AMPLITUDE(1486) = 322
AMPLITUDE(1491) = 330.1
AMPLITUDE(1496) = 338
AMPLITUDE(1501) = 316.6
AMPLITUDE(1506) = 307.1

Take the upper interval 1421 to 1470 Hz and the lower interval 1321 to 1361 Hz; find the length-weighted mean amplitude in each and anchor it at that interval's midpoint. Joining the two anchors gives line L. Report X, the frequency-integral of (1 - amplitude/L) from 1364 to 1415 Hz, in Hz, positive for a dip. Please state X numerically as 3.84 Hz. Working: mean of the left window 337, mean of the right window 313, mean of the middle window 301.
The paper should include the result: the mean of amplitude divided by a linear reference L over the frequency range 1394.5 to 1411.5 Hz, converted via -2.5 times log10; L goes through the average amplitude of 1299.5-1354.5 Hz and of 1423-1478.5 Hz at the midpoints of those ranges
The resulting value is 0.17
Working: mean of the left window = 347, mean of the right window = 318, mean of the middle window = 281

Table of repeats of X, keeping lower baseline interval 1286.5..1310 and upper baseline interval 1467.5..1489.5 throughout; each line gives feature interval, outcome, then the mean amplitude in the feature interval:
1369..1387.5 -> 1.3 Hz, 315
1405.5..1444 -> 4.4 Hz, 304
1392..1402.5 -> 1.5 Hz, 292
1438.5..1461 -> 2.7 Hz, 304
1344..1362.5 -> 1.5 Hz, 311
